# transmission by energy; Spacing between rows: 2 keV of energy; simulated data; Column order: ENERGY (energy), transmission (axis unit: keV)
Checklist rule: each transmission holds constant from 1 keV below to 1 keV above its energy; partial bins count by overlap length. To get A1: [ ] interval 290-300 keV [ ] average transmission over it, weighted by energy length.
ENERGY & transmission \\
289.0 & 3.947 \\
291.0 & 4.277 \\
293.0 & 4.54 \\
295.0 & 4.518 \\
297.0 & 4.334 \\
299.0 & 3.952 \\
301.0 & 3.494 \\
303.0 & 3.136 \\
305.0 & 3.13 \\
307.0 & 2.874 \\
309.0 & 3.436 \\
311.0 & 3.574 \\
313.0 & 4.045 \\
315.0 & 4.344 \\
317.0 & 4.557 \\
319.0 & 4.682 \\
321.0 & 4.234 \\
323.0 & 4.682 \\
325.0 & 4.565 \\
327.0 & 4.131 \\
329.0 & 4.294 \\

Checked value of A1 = 4.32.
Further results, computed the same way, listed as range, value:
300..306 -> 3.25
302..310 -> 3.14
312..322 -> 4.37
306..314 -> 3.48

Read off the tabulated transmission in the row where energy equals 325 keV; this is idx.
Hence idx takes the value 4.565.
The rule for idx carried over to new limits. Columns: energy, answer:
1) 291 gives 4.277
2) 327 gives 4.131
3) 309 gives 3.436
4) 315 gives 4.344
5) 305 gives 3.13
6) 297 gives 4.334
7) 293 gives 4.54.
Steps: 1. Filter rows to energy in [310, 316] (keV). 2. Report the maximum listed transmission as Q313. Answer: 4.344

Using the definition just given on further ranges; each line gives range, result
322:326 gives 4.682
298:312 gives 3.952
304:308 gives 3.13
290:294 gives 4.54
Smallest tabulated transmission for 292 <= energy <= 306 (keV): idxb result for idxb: 3.13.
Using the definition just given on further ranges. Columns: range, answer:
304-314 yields 2.874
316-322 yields 4.234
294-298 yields 4.334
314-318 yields 4.344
